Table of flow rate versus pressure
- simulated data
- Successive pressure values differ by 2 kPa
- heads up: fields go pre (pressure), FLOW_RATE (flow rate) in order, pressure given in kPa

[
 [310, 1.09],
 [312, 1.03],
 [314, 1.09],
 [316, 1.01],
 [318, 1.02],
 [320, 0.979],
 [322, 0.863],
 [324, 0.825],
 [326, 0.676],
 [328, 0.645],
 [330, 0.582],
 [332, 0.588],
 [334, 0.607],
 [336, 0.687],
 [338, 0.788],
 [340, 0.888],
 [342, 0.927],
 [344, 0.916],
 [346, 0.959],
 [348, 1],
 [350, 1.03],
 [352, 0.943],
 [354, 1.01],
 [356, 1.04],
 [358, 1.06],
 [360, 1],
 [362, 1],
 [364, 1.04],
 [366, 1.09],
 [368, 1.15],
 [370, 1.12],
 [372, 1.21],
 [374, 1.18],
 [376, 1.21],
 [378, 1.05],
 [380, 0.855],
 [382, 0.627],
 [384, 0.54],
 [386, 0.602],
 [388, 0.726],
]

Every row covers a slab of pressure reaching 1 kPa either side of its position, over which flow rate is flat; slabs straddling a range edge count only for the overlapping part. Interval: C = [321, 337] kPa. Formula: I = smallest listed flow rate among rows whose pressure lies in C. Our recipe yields 0.582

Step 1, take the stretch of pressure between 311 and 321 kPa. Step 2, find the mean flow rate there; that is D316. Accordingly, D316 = 1.03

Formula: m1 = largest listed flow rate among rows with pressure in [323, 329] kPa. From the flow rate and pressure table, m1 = 0.825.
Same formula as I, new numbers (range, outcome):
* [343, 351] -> 0.916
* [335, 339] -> 0.687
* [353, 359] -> 1.01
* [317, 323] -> 0.863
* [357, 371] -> 1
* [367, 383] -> 0.627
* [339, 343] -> 0.888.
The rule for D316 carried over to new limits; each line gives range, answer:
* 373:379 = 1.15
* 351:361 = 1.01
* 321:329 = 0.752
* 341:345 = 0.921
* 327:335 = 0.605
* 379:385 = 0.674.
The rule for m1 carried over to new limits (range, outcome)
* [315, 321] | 1.02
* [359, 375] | 1.21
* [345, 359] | 1.06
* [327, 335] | 0.645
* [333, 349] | 1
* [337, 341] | 0.888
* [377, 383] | 1.05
